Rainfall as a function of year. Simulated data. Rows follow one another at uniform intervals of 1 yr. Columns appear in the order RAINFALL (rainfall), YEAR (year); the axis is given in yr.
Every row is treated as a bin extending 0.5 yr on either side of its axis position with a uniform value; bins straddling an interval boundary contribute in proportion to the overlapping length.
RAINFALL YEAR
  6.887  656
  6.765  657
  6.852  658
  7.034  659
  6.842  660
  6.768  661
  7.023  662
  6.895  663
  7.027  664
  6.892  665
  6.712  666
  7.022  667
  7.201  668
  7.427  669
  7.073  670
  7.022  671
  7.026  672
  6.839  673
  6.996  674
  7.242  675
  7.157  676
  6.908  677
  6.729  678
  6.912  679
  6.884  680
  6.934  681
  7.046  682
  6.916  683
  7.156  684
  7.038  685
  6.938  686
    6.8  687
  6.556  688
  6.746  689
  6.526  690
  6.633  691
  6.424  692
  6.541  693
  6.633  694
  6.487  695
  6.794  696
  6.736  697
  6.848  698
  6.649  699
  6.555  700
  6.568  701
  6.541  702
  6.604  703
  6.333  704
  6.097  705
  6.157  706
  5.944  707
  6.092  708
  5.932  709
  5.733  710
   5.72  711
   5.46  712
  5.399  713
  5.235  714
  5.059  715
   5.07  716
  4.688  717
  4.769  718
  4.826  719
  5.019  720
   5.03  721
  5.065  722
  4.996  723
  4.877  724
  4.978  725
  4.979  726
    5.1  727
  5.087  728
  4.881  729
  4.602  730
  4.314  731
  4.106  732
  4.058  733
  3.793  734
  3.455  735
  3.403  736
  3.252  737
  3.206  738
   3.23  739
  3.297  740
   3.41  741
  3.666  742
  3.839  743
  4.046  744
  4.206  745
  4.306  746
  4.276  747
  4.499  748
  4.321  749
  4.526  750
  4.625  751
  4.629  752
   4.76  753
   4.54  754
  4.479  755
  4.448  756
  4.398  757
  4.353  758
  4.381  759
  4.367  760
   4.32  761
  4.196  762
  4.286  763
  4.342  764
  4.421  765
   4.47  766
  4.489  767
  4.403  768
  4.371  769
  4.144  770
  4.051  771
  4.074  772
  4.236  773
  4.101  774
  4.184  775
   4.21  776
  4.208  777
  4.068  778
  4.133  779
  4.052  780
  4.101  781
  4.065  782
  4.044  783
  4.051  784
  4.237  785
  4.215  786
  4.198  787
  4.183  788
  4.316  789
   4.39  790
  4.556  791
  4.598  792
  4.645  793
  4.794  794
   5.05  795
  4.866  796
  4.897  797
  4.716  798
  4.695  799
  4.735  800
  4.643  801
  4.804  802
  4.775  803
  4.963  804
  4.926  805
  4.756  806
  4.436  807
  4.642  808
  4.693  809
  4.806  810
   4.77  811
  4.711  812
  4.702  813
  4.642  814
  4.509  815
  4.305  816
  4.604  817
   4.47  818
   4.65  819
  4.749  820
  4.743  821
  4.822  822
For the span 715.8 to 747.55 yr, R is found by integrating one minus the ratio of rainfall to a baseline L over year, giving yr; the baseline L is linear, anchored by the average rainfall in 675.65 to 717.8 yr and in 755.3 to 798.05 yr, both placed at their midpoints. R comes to 6.9 yr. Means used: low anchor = 6.37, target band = 4.3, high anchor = 4.34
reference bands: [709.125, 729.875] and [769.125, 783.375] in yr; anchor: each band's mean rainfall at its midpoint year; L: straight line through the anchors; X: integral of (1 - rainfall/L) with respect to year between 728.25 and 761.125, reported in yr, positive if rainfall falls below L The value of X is 3.7 yr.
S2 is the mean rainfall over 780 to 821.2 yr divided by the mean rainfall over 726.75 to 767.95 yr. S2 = 1.09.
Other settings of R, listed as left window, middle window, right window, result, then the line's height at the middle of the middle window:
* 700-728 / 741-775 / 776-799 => 3.7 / 4.83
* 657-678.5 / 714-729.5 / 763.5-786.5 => 1.7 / 5.58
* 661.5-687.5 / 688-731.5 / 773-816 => 3.7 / 6.26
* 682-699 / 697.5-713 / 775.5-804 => 0.5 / 6.4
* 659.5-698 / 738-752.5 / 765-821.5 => 3.8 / 5.49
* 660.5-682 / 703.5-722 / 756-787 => 1.2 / 5.85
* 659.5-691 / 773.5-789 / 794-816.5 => 3.0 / 5.14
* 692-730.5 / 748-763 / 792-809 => 2.3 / 5.23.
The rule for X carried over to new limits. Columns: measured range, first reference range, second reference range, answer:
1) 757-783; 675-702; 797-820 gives 5.42 yr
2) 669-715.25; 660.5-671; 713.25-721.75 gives -4.57 yr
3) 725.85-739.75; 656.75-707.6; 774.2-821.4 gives 4.16 yr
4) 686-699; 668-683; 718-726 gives -0.82 yr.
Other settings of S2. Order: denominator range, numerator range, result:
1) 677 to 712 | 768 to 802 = 0.67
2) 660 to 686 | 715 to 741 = 0.63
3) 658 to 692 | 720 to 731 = 0.71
